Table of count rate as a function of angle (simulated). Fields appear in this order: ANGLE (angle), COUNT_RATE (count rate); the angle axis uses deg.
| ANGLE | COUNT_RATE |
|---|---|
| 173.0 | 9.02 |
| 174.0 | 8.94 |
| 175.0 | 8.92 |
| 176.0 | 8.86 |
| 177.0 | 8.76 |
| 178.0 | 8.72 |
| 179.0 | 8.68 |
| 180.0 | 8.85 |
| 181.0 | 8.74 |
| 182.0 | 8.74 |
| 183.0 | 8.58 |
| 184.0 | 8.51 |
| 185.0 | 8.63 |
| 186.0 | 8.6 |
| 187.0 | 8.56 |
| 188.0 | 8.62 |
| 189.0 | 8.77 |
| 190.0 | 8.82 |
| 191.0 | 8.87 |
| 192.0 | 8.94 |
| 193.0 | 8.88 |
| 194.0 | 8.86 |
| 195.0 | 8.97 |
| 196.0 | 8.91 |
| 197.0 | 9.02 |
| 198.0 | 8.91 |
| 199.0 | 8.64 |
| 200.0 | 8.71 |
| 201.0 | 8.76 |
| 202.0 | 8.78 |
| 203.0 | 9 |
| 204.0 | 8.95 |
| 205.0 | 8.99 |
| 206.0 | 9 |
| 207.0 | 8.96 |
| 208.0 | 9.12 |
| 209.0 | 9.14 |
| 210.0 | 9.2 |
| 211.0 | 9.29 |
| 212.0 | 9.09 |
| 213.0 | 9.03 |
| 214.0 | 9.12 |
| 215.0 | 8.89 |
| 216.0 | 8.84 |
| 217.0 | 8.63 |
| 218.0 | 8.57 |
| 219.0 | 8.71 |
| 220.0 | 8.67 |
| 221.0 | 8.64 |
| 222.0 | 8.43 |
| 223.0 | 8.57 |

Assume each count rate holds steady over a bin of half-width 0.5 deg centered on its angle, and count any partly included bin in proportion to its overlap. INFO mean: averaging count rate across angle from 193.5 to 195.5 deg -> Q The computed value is 8.91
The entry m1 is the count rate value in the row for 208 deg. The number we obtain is 9.12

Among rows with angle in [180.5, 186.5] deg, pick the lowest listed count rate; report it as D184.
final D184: 8.51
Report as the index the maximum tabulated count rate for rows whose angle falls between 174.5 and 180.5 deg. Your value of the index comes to 8.92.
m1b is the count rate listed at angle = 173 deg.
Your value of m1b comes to 9.02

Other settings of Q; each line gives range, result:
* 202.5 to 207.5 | 8.98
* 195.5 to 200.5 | 8.84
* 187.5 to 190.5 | 8.74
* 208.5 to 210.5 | 9.17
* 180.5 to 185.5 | 8.64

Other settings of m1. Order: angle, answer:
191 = 8.87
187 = 8.56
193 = 8.88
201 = 8.76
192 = 8.94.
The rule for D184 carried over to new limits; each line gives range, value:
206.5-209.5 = 8.96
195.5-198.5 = 8.91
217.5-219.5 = 8.57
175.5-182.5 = 8.68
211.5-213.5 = 9.03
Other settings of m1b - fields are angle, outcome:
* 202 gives 8.78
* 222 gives 8.43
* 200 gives 8.71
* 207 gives 8.96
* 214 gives 9.12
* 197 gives 9.02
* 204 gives 8.95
